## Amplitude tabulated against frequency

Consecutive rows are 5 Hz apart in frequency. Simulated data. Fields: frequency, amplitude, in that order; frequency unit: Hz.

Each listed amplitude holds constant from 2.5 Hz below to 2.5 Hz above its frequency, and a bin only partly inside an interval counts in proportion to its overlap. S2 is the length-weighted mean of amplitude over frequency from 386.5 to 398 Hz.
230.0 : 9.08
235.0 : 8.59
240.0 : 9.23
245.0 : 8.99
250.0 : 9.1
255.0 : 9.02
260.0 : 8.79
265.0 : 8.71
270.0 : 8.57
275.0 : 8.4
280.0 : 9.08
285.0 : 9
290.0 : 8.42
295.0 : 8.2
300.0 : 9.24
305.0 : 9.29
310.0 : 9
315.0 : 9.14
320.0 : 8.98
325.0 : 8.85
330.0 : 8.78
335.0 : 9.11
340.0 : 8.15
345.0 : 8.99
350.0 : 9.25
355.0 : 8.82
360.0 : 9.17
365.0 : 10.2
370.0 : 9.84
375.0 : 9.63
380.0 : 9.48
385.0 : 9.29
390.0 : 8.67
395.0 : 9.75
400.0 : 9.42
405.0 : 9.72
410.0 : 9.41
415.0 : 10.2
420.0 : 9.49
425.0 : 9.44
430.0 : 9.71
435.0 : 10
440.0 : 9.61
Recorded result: 9.23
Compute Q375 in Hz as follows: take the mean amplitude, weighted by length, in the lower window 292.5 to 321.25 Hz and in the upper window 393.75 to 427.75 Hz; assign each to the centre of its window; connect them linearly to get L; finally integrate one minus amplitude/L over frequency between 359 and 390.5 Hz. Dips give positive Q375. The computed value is -0.4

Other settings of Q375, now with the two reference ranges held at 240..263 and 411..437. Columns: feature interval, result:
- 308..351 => 2.0 Hz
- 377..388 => 0.2 Hz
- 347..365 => 0.4 Hz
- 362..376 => -0.6 Hz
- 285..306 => 0.9 Hz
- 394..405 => 0.1 Hz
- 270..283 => 0.6 Hz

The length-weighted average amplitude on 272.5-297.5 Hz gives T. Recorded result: 8.62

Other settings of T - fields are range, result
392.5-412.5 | 9.57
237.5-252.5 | 9.11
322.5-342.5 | 8.72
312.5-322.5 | 9.06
